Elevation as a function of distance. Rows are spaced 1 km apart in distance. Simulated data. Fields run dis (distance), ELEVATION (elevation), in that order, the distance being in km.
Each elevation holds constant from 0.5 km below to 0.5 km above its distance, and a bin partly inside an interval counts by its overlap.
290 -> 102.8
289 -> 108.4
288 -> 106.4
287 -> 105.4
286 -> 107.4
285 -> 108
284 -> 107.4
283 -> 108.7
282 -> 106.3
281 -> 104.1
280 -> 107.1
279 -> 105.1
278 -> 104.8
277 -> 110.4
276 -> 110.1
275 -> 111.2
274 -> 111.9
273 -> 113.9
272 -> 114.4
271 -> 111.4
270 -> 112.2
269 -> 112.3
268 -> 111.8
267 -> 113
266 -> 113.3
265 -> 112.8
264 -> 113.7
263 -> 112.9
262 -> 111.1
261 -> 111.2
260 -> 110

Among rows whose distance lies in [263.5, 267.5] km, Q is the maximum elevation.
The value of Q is 113.7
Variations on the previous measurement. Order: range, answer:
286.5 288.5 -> 106.4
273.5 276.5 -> 111.9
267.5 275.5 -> 114.4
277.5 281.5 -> 107.1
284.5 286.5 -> 108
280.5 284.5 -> 108.7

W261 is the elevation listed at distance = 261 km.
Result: 111.2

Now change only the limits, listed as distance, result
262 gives 111.1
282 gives 106.3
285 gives 108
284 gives 107.4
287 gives 105.4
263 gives 112.9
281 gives 104.1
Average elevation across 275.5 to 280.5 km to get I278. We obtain 108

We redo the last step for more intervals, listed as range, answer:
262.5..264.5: 113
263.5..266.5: 113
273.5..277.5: 111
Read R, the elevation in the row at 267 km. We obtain 113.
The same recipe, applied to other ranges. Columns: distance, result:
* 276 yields 110.1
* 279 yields 105.1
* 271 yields 111.4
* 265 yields 112.8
